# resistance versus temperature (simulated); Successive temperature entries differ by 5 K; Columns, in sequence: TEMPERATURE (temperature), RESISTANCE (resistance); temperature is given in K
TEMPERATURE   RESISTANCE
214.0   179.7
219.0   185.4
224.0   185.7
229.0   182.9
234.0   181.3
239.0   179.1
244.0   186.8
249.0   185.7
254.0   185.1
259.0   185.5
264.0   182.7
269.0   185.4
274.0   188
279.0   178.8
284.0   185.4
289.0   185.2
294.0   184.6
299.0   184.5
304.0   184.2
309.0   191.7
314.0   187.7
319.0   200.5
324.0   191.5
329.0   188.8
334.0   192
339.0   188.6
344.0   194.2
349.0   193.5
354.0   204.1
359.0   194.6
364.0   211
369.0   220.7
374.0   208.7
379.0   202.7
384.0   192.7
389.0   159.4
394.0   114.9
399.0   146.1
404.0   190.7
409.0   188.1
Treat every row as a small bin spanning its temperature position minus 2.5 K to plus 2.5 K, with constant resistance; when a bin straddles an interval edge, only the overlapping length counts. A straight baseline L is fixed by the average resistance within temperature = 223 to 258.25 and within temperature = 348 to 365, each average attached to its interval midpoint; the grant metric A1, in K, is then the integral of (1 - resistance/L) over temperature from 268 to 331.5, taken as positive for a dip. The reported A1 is 1.61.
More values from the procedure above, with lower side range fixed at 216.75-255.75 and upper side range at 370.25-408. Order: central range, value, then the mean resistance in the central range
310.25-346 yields -2.56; 192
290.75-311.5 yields -0.66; 186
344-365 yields -2.56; 199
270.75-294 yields -0.38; 184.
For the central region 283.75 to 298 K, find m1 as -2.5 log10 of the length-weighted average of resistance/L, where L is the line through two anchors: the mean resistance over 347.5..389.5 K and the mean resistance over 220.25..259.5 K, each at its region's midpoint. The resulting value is 0.032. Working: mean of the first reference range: 184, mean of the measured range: 185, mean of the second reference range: 201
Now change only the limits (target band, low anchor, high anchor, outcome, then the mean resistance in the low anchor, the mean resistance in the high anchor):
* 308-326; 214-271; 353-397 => -0.04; 184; 189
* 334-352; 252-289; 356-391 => 0.01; 184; 199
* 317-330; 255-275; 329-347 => -0.02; 185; 191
